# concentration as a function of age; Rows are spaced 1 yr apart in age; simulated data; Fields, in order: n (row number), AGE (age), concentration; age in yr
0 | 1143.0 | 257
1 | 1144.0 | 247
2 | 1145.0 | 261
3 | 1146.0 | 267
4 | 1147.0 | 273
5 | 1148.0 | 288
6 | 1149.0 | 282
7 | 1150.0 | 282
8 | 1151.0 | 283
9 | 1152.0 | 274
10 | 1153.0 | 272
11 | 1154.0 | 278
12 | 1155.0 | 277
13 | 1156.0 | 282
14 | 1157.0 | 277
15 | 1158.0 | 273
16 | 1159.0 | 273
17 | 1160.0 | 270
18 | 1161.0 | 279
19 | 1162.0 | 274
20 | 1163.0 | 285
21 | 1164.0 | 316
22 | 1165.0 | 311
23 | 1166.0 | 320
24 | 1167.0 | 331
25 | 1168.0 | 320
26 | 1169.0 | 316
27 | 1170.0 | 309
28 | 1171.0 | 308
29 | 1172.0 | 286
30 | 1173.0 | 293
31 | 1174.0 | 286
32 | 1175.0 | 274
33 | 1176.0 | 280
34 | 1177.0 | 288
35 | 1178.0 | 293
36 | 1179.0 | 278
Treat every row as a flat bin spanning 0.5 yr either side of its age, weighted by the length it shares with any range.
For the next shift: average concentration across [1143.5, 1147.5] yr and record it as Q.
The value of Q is 262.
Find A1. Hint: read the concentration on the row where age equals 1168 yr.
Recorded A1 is 320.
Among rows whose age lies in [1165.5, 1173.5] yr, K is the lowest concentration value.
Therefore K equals 286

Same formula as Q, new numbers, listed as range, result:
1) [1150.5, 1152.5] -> 278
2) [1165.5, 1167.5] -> 326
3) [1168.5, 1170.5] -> 312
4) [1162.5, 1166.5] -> 308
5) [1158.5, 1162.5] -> 274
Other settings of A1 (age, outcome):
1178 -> 293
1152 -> 274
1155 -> 277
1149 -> 282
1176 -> 280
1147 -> 273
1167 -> 331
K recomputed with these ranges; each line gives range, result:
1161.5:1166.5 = 274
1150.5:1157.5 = 272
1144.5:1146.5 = 261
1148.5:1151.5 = 282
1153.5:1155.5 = 277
